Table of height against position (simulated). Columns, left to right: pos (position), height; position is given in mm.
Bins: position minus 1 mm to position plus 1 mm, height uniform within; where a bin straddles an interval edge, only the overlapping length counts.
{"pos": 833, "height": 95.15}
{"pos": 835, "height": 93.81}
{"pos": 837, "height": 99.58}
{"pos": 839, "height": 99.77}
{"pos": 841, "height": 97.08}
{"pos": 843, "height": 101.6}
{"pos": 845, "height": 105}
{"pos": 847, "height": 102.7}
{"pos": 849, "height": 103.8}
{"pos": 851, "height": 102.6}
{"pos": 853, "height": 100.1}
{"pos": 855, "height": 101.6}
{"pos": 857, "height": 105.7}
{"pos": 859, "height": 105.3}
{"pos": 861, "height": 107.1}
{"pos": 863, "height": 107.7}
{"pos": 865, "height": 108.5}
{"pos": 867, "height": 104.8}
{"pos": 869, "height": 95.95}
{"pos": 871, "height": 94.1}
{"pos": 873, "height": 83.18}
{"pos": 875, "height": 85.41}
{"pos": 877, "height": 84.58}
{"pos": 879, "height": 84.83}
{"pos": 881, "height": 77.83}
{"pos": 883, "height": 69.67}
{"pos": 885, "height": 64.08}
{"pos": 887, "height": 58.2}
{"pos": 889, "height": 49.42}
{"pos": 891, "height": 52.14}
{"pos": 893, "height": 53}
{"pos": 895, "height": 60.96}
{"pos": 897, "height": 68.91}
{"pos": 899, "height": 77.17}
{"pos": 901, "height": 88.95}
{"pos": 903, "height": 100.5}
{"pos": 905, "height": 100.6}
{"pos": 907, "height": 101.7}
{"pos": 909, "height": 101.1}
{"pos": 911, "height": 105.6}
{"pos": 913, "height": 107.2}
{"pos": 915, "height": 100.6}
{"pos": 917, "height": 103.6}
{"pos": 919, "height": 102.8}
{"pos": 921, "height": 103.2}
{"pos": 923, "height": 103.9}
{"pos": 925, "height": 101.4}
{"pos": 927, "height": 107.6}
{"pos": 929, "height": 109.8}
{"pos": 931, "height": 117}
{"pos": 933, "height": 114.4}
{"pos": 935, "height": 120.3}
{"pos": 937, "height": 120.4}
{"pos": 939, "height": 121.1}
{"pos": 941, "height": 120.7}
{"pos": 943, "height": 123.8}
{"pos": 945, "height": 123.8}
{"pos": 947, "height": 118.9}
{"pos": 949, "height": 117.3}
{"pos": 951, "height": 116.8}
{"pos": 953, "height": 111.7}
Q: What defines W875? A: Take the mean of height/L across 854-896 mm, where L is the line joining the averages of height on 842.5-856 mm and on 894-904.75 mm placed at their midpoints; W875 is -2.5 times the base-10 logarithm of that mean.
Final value 0.108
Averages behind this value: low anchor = 103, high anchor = 80.8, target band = 83.5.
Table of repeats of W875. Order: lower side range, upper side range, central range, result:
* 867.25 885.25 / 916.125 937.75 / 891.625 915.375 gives 0.119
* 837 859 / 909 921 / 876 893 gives 0.470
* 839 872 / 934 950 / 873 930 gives 0.287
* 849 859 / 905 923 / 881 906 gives 0.411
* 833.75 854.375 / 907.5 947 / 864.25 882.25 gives 0.153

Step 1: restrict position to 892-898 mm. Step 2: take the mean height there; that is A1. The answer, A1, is 61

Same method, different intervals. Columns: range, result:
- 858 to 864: 107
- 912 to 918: 104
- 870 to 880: 86.4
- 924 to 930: 106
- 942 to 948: 122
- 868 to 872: 95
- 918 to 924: 103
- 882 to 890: 60.3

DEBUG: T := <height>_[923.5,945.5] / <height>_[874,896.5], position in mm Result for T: 1.72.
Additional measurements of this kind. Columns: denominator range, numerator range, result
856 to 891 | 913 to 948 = 1.30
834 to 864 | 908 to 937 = 1.05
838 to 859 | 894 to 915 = 0.90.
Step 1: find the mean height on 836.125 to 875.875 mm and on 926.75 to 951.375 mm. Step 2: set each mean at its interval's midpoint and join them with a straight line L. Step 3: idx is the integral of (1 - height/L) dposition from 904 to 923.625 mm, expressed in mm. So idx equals 1.7 mm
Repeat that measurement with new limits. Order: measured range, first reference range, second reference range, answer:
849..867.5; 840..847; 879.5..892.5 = -3.6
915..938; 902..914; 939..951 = 0.5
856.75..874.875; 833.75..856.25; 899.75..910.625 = -0.1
